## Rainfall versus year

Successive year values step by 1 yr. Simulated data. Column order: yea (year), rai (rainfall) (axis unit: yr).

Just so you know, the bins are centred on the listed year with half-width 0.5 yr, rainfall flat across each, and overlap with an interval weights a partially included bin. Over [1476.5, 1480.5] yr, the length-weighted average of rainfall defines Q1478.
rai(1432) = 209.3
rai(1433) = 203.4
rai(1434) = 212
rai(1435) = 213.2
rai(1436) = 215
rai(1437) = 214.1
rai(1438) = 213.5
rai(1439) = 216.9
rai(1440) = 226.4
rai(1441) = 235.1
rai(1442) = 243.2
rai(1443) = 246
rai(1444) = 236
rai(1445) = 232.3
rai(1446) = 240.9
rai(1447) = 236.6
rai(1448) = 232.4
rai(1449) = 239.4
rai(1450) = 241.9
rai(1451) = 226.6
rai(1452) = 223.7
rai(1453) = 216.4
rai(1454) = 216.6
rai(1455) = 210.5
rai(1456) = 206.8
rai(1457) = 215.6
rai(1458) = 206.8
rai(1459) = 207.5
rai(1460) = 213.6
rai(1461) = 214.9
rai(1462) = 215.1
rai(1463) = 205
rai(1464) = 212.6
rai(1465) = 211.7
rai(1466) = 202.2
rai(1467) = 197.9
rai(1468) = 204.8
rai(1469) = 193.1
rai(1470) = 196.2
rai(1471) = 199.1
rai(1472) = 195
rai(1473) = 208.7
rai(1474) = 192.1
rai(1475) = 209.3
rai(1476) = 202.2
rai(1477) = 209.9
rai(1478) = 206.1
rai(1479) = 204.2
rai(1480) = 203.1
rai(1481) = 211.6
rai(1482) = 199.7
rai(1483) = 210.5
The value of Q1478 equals 206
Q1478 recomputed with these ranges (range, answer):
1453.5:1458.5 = 211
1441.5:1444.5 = 242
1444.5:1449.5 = 236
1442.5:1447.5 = 238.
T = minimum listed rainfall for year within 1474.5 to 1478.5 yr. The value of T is 202.2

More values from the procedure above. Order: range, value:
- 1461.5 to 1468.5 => 197.9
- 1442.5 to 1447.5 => 232.3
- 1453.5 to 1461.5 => 206.8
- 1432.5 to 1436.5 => 203.4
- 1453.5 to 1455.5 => 210.5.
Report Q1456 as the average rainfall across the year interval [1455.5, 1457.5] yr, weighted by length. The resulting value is 211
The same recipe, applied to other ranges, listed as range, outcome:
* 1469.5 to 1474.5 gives 198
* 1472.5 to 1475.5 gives 203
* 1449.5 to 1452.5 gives 231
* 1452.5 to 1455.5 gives 214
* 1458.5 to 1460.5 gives 211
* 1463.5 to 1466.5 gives 209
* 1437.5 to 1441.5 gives 223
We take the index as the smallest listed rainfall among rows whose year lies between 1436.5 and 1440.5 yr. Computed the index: 213.5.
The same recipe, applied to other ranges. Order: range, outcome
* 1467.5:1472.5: 193.1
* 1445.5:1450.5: 232.4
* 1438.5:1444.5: 216.9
